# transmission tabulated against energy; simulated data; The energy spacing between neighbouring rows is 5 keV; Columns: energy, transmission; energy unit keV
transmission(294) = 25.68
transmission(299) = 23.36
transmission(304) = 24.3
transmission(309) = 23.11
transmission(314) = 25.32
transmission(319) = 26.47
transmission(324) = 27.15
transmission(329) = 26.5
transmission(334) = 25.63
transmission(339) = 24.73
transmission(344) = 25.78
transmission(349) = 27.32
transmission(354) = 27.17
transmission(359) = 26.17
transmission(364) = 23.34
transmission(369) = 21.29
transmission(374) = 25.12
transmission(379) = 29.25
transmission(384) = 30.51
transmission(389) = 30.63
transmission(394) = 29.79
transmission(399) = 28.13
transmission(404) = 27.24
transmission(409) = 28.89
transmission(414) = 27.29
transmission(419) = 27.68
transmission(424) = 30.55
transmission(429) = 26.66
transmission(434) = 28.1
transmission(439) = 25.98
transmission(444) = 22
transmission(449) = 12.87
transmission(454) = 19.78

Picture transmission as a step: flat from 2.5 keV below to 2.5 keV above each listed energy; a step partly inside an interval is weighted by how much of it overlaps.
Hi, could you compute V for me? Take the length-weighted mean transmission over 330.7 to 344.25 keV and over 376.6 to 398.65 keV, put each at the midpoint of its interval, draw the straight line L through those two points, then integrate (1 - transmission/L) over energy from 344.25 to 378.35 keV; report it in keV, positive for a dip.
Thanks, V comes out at 2.6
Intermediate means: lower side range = 25.4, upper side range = 29.9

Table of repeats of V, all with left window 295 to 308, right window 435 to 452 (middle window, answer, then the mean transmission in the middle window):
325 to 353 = -3.6 keV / 26.1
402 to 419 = -4.8 keV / 27.8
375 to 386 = -3.4 keV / 29.2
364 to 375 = -0.2 keV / 23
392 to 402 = -3.1 keV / 28.8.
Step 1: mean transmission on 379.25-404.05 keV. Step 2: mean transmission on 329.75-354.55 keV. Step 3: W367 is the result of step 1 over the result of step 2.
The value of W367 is 1.13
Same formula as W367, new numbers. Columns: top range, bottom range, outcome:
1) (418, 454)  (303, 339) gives 0.96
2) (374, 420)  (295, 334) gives 1.14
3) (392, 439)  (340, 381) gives 1.10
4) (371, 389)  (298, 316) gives 1.18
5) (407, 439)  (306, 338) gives 1.09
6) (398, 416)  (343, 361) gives 1.04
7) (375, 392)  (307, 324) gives 1.17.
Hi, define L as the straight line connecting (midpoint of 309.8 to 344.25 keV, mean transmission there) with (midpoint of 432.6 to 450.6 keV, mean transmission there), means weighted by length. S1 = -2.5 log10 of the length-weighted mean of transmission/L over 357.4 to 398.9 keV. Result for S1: -0.12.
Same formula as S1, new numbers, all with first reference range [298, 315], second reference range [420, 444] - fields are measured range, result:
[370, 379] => 0.004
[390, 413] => -0.085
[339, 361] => -0.056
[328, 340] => -0.041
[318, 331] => -0.098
